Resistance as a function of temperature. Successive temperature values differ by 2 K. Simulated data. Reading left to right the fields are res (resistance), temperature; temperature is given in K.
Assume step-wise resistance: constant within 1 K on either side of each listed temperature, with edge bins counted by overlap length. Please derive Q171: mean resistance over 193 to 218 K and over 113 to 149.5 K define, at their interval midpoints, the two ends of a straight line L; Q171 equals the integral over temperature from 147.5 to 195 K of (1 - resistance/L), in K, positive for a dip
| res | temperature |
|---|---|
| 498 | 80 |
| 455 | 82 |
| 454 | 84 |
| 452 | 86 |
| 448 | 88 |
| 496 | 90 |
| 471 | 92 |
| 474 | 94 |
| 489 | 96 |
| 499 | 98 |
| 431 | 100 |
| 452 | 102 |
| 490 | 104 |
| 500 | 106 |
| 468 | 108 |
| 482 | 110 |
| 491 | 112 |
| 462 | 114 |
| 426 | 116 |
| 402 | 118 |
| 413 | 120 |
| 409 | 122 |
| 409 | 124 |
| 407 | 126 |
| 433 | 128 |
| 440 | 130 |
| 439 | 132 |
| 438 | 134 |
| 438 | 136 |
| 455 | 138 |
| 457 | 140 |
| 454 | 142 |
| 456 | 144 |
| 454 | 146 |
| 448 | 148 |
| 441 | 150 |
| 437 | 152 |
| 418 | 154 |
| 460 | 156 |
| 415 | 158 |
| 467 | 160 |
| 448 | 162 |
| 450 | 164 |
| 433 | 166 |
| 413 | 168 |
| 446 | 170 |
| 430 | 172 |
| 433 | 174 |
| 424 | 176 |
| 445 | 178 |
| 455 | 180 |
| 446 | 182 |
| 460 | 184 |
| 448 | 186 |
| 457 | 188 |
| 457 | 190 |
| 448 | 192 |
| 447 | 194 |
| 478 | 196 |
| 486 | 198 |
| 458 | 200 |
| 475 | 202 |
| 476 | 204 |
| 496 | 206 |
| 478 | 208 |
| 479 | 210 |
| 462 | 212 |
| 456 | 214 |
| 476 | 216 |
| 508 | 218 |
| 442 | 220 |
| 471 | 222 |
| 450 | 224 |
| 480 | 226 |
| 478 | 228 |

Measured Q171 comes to 1.4 K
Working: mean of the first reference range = 436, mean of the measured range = 443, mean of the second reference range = 474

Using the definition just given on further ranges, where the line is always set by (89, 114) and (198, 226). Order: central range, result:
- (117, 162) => 3.8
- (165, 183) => 1.4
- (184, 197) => 0.5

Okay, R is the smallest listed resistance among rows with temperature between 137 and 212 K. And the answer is 413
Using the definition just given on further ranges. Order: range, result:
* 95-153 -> 402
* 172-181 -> 424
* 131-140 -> 438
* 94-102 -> 431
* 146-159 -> 415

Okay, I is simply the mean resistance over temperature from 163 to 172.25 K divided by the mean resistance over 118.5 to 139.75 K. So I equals 1.0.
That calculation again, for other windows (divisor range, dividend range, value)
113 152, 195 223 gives 1.09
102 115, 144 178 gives 0.92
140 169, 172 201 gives 1.02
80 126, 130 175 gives 0.97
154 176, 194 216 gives 1.08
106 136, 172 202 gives 1.03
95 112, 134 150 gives 0.94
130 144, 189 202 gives 1.04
